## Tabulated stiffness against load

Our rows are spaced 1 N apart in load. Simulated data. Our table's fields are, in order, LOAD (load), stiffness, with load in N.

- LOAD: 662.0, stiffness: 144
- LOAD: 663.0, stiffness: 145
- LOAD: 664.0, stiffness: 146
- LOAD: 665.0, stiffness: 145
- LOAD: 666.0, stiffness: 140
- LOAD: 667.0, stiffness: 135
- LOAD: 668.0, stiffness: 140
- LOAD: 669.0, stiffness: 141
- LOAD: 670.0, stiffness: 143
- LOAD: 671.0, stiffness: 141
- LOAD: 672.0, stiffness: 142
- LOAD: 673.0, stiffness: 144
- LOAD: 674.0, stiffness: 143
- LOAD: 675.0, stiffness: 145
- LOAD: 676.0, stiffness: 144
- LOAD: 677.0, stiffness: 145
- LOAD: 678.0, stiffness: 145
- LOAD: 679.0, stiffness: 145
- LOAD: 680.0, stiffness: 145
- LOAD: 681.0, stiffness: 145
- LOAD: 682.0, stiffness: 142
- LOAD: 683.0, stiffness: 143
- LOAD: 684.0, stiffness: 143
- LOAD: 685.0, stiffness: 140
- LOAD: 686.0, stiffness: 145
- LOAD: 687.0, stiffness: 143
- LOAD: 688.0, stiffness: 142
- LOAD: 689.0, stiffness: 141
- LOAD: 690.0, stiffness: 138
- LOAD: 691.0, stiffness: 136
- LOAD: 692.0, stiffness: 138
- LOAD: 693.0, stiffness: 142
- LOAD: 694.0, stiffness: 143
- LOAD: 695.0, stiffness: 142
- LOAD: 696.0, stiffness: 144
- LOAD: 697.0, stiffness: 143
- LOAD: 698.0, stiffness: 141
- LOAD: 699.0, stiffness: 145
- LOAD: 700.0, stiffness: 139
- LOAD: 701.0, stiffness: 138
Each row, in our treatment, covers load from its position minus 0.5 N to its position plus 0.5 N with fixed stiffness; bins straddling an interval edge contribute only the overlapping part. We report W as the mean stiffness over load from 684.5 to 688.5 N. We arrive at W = 142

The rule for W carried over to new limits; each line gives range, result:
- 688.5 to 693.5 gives 139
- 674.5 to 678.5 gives 145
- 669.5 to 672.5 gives 142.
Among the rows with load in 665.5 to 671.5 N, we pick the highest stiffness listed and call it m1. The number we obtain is 143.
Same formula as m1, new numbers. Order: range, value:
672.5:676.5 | 145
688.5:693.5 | 142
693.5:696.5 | 144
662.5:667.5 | 146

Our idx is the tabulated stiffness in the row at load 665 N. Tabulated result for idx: 145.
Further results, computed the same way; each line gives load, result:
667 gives 135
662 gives 144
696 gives 144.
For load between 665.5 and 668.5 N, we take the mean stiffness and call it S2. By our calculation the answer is 138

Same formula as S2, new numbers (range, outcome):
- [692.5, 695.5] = 142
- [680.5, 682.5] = 144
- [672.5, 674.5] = 144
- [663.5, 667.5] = 142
